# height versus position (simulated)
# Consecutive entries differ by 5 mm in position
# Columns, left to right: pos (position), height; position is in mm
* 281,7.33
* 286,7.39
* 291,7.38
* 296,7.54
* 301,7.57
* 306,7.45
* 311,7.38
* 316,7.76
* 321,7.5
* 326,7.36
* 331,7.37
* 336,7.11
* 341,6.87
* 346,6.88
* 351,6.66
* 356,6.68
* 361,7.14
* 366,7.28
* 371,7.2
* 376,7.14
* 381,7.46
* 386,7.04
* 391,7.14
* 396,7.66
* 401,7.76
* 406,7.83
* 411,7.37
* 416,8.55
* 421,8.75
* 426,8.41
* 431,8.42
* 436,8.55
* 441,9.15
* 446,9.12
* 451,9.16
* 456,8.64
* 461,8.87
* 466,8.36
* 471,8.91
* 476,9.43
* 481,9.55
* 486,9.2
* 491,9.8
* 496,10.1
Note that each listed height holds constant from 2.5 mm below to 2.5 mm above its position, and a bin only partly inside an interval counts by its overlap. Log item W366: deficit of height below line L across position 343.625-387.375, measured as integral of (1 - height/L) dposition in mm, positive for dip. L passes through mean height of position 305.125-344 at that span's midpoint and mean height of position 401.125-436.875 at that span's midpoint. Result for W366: 3.8 mm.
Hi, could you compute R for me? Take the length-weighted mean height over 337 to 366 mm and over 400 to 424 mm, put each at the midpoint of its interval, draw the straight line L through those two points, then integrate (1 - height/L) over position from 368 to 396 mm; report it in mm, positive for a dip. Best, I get 0.9 mm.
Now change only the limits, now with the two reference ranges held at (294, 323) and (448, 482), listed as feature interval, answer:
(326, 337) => 0.7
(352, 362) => 1.4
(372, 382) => 1.1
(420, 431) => 0.1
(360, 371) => 1.1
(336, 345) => 1.0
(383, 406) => 2.4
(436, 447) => -0.3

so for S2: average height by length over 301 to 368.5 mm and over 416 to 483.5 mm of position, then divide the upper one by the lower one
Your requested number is 1.2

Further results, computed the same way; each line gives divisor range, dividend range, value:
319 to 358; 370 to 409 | 1.05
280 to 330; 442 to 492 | 1.22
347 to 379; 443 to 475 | 1.26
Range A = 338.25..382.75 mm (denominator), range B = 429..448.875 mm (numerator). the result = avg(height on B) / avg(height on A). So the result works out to 1.26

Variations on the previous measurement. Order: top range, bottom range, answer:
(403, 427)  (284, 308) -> 1.09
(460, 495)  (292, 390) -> 1.27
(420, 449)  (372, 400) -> 1.20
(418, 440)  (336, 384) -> 1.22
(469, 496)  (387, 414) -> 1.25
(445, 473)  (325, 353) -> 1.26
